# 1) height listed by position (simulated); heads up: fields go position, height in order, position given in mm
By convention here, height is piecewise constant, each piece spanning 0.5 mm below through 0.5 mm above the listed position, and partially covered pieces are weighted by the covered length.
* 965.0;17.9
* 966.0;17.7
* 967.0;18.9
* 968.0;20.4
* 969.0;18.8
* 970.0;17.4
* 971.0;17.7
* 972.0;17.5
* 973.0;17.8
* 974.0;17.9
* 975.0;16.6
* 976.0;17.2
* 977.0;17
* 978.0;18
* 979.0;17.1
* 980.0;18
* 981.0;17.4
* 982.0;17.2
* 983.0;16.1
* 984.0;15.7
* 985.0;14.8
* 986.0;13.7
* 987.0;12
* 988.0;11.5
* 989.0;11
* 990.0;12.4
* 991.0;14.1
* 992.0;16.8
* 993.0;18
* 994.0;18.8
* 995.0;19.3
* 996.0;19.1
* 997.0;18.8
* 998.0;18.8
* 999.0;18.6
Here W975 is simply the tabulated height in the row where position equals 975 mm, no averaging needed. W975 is 16.6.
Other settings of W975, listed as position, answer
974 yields 17.9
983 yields 16.1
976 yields 17.2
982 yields 17.2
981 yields 17.4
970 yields 17.4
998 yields 18.8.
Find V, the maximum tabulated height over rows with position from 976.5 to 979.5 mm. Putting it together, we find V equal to 18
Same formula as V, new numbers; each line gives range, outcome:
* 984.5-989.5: 14.8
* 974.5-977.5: 17.2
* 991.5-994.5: 18.8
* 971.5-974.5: 17.9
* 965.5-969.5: 20.4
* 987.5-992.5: 16.8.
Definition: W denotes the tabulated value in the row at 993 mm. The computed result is 18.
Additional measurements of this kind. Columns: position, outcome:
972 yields 17.5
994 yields 18.8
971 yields 17.7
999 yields 18.6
